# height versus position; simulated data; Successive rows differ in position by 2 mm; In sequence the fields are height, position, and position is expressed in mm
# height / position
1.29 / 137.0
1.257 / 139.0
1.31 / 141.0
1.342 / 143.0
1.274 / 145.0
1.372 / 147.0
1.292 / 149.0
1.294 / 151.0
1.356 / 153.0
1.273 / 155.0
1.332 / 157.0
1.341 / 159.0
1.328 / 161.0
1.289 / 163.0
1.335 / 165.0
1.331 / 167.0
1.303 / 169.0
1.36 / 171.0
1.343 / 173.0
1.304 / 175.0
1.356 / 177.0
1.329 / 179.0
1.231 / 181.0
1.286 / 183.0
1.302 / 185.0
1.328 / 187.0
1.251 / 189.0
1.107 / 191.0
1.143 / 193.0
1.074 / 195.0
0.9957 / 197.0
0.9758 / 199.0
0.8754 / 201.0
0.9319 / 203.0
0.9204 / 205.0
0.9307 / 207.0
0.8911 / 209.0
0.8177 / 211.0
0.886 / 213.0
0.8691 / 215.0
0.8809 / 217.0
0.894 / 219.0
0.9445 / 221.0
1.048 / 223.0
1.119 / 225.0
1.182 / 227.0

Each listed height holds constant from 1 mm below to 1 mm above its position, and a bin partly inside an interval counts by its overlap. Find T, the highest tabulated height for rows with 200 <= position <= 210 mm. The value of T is 0.9319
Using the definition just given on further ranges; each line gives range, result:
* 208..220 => 0.894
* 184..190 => 1.328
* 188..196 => 1.251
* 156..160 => 1.341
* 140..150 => 1.372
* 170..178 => 1.36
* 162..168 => 1.335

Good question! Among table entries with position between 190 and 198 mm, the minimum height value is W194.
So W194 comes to 0.9957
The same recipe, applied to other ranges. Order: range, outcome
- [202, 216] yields 0.8177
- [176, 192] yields 1.107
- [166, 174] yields 1.303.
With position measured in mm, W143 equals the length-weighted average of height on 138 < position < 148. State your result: 1.31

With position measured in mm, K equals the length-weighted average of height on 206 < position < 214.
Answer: 0.881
